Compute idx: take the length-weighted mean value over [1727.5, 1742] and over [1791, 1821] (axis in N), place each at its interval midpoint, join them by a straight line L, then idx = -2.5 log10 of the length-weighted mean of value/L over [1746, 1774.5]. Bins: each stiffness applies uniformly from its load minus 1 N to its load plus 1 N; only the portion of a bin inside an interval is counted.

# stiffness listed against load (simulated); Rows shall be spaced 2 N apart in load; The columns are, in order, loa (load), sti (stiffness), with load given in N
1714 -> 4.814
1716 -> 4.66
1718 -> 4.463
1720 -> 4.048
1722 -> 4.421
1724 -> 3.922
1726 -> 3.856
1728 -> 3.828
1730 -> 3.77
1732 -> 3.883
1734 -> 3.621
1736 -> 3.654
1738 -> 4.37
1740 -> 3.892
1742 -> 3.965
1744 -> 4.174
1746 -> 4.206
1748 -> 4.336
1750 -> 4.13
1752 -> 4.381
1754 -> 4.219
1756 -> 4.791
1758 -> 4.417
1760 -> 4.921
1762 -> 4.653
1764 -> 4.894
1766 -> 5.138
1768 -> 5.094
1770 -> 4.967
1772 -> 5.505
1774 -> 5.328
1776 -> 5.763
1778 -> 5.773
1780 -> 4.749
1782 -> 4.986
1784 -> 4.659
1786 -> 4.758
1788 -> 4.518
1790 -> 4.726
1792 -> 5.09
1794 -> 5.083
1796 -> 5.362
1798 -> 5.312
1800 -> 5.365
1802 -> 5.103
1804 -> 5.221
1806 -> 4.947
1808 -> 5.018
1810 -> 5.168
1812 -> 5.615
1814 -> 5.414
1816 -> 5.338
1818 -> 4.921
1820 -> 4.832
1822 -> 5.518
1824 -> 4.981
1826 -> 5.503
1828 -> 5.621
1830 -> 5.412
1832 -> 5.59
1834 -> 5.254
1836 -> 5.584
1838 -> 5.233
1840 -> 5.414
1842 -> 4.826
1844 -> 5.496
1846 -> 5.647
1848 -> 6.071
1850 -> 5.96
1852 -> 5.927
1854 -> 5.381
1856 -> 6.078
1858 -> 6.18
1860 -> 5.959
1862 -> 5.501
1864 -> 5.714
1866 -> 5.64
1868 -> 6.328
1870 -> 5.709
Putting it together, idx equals -0.09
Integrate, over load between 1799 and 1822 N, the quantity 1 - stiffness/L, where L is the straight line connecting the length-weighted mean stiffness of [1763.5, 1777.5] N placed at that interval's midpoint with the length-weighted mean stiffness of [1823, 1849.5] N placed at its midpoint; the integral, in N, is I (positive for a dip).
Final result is 0.8 N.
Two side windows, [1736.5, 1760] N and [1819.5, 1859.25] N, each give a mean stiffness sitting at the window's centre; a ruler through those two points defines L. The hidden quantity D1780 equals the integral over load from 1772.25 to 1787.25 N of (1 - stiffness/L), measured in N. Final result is -1.4 N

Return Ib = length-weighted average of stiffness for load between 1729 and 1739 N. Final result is 3.86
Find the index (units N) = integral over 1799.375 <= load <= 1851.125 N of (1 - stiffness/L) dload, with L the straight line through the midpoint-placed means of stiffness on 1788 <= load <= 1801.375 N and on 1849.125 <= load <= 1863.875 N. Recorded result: 1.2 N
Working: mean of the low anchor 5.11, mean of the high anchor 5.85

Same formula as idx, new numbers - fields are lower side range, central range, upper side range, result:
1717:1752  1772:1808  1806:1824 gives -0.061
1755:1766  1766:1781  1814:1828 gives -0.092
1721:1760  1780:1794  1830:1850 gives -0.012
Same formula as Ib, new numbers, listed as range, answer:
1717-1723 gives 4.31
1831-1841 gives 5.42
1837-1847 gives 5.32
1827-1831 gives 5.52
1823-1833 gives 5.42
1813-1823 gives 5.2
